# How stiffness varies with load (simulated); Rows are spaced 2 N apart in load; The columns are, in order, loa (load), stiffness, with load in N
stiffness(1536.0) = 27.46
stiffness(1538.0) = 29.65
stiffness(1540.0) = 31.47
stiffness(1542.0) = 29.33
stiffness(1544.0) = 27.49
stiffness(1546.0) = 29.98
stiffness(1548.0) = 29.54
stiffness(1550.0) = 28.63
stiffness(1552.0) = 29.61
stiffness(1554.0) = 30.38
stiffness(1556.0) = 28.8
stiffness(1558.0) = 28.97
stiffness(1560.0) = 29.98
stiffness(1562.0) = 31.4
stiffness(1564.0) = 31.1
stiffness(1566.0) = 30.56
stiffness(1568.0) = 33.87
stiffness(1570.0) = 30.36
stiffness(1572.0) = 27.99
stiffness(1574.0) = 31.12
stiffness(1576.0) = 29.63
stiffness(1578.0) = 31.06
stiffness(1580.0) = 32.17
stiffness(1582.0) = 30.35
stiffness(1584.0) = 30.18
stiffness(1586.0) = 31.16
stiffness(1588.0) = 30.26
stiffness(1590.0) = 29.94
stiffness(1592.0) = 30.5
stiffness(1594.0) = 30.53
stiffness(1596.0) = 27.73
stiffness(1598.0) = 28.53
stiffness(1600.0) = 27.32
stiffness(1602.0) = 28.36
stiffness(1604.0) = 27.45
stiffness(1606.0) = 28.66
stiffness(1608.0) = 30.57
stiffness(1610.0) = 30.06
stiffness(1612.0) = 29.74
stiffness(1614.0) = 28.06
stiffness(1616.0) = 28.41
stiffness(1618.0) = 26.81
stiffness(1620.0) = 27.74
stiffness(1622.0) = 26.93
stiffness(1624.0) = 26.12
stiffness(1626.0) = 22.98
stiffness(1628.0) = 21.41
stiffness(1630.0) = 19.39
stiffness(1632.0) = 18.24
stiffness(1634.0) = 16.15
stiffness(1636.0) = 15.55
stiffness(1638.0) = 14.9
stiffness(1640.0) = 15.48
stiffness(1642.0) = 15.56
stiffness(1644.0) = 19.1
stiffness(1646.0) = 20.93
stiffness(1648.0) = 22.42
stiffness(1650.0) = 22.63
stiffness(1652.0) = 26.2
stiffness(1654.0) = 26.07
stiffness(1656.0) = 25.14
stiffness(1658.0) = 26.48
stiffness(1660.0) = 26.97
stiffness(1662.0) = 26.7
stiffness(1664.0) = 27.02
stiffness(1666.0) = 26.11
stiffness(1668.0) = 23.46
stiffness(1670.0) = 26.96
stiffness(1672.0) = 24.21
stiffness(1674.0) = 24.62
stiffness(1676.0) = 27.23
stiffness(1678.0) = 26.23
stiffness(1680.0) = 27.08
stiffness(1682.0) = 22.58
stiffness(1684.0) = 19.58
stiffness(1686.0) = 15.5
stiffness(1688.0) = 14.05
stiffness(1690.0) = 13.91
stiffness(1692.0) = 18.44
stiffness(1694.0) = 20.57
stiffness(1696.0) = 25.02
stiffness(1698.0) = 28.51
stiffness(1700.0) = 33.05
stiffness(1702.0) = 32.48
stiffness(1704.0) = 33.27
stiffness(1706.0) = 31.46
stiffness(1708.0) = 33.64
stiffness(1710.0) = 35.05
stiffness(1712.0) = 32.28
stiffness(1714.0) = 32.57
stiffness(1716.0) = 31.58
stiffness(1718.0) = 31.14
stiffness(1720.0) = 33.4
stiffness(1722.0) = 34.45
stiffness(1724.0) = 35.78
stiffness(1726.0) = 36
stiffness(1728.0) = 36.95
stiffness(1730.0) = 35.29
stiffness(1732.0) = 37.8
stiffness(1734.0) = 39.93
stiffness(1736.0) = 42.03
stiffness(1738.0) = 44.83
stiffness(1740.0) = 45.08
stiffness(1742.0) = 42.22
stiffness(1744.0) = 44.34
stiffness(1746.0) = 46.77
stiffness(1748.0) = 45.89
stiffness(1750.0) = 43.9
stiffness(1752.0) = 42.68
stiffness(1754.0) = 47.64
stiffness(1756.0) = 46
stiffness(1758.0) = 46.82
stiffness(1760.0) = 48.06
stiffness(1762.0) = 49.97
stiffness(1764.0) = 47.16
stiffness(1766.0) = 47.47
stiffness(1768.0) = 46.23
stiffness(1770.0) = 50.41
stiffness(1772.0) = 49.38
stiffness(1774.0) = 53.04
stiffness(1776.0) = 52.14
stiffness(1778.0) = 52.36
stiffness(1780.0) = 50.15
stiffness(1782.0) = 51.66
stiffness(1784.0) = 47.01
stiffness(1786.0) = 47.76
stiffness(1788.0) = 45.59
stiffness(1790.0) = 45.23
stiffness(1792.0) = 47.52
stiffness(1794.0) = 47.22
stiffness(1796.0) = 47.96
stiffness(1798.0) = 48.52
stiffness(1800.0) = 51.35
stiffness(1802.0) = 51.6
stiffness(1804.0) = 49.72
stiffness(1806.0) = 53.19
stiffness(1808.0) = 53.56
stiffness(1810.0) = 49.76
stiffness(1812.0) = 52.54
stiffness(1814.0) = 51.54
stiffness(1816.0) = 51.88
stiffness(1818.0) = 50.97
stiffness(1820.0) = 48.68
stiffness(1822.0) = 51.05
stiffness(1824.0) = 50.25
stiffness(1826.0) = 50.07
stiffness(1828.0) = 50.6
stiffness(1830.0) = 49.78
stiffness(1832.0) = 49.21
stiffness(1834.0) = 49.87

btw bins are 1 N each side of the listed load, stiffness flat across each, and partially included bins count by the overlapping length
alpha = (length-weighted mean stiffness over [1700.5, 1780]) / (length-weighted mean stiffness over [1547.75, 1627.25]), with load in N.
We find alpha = 1.4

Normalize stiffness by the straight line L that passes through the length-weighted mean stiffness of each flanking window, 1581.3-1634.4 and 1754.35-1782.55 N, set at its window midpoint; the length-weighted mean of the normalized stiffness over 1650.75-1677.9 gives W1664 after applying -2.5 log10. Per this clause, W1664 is 0.325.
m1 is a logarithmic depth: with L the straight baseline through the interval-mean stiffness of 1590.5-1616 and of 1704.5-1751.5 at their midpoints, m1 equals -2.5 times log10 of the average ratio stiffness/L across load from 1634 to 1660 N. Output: 0.47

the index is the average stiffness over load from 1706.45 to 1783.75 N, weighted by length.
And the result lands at 42.6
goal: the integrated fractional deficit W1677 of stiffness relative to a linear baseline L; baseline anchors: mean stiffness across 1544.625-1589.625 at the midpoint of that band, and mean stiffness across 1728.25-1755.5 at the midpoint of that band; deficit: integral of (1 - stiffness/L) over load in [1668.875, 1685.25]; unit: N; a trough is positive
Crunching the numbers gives 5.8 N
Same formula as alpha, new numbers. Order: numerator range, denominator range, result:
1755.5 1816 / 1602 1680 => 2.04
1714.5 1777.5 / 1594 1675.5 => 1.76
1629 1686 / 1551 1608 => 0.75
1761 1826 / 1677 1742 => 1.62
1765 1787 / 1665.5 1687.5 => 2.10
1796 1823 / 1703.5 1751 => 1.35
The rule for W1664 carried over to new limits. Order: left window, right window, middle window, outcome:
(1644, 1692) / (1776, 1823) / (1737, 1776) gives -0.140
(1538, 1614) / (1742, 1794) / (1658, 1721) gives 0.456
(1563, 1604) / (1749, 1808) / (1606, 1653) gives 0.432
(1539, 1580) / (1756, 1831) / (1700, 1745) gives 0.202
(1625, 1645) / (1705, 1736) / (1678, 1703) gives 0.262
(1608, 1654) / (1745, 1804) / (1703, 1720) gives 0.135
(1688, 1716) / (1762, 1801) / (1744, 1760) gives -0.115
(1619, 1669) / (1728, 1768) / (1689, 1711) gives 0.234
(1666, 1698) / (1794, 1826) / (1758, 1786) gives -0.172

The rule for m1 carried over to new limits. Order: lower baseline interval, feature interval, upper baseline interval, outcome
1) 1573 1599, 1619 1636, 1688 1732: 0.35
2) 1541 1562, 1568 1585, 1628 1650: -0.17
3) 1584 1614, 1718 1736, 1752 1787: 0.21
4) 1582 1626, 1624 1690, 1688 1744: 0.36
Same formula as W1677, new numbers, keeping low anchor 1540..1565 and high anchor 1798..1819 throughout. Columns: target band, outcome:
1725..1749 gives 2.1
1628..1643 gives 8.1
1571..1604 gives 2.9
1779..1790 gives 0.3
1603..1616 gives 2.1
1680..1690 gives 5.5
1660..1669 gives 3.0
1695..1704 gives 2.6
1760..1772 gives -0.1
